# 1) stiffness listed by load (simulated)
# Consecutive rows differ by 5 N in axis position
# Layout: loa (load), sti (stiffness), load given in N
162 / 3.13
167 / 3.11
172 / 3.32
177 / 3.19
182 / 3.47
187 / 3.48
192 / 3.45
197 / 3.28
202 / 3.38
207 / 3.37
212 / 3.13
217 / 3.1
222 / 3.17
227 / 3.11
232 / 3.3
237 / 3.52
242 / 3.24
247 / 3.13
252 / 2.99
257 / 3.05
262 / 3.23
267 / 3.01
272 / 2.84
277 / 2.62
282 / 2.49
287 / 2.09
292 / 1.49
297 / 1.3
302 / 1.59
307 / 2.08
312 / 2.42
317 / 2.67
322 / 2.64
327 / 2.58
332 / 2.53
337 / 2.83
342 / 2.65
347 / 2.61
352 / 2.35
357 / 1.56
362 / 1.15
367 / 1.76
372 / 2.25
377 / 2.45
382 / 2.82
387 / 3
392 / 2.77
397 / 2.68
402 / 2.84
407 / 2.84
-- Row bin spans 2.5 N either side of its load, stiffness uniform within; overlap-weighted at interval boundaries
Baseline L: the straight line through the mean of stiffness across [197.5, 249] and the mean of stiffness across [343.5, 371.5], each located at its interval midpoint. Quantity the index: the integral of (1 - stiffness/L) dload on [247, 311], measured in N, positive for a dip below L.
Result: 7.1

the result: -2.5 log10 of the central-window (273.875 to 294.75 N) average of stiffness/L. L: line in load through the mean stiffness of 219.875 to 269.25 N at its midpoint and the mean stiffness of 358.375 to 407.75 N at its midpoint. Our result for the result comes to 0.333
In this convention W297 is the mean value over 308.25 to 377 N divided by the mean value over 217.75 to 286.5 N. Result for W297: 0.8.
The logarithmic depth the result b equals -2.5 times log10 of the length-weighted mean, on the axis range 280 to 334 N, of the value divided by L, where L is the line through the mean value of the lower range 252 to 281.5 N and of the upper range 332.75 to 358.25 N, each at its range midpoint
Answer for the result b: 0.226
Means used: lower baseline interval 2.92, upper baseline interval 2.45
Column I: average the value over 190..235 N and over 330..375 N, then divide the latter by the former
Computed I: 0.67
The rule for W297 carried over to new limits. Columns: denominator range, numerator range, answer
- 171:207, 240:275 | 0.91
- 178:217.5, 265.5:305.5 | 0.65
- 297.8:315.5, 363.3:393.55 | 1.23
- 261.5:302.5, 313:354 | 1.14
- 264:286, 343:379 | 0.75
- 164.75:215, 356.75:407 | 0.72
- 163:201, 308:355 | 0.77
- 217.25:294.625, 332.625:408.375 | 0.84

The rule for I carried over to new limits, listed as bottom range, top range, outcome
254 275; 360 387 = 0.72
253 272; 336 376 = 0.70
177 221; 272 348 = 0.70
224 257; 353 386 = 0.64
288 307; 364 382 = 1.39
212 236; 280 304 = 0.56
